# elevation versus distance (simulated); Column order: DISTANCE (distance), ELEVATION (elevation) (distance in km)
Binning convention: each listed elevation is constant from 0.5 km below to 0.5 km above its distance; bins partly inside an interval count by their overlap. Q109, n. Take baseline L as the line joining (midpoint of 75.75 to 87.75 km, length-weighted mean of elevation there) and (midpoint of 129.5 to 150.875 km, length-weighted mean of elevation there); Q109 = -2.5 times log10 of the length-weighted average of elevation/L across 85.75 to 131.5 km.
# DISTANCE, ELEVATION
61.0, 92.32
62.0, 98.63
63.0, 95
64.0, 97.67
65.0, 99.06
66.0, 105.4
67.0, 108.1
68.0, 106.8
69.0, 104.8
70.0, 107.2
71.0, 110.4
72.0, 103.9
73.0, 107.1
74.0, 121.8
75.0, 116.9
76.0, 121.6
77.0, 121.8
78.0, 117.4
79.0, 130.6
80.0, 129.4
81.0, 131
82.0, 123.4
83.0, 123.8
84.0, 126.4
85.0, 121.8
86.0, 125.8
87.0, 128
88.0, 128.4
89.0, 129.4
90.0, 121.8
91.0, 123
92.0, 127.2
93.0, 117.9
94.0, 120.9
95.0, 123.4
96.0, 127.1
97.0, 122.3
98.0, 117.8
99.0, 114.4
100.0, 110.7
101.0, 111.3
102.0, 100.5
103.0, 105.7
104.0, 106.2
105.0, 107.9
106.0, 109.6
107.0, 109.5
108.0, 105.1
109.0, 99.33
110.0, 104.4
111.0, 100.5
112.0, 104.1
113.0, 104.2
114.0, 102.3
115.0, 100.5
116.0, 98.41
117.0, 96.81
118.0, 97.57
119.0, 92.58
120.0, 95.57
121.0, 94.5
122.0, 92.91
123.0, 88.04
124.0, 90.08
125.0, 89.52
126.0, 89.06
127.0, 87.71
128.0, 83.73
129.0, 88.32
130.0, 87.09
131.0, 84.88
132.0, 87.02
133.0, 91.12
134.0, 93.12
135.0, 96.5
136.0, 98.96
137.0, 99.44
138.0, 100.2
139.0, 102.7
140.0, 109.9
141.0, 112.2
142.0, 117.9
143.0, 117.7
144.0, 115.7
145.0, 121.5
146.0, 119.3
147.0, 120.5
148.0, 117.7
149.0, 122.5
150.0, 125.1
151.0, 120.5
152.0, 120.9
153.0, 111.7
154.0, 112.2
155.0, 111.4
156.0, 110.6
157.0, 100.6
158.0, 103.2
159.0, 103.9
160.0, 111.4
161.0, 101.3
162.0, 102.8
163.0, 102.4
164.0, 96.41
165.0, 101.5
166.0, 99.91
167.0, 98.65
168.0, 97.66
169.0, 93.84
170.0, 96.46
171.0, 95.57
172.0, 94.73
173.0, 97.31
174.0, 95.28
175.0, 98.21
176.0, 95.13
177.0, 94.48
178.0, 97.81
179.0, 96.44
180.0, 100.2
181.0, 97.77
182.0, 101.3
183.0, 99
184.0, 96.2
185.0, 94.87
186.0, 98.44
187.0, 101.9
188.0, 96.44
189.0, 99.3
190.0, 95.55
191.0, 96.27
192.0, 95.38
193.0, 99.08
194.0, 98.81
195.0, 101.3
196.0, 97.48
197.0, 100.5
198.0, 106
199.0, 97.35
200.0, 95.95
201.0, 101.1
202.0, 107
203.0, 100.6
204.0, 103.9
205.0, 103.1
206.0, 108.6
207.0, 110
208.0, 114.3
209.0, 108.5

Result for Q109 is 0.11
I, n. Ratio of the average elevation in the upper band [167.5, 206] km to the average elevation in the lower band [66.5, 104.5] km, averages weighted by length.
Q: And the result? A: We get 0.83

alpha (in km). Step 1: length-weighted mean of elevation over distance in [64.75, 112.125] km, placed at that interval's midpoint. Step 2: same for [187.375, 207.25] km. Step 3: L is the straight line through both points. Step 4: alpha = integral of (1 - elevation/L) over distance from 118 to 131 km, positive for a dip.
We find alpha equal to 2.4 km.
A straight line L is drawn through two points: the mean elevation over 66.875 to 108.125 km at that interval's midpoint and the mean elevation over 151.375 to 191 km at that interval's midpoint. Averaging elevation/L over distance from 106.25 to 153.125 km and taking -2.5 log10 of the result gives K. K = 0.067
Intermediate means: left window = 118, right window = 101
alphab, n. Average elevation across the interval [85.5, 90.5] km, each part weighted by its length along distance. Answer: 127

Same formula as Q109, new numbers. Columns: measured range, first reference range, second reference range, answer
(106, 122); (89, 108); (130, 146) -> 0.106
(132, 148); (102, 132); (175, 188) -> -0.108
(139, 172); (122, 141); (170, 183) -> -0.146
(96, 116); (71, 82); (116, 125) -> -0.054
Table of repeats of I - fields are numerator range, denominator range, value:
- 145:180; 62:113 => 0.92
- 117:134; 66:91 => 0.76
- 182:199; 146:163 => 0.88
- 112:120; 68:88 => 0.83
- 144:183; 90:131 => 1.01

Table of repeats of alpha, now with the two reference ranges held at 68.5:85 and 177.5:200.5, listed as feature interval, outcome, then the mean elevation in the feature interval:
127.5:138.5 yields 1.7 km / 91.9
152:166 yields -0.2 km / 106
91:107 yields 0.0 km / 115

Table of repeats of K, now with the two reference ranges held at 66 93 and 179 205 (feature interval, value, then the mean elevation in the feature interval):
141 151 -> -0.113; 119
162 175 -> 0.063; 97.7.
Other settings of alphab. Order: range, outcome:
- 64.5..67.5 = 104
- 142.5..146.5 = 119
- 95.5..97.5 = 125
